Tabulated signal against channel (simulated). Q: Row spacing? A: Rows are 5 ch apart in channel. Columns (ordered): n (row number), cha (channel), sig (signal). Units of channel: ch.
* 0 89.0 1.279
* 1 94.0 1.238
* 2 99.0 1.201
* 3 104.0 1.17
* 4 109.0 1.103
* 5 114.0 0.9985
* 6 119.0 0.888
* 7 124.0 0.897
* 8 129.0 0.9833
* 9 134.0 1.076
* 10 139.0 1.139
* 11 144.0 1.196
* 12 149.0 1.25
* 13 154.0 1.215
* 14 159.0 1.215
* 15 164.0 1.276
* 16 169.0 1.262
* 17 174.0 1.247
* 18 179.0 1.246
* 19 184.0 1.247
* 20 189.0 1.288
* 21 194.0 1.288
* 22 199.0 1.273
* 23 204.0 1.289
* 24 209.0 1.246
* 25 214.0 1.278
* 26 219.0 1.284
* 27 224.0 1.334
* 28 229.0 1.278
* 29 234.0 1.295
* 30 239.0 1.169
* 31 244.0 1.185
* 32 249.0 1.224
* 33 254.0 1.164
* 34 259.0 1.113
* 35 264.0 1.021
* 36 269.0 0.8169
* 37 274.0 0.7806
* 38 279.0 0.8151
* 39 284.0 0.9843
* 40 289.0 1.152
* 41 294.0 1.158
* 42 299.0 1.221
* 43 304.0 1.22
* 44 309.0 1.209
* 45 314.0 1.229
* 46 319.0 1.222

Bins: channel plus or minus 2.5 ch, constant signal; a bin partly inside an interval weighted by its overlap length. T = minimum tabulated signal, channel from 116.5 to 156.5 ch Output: 0.888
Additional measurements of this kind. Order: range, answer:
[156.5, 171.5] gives 1.215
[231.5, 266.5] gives 1.021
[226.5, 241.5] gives 1.169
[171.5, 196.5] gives 1.246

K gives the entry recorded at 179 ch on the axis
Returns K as 1.246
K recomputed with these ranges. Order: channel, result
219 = 1.284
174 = 1.247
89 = 1.279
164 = 1.276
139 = 1.139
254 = 1.164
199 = 1.273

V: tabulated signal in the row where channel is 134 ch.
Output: 1.076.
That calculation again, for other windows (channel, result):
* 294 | 1.158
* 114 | 0.9985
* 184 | 1.247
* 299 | 1.221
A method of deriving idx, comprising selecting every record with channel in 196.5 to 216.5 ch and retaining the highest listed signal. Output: 1.289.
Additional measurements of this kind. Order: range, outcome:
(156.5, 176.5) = 1.276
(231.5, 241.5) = 1.295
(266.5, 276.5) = 0.8169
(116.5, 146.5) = 1.196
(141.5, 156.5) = 1.25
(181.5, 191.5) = 1.288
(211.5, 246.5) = 1.334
